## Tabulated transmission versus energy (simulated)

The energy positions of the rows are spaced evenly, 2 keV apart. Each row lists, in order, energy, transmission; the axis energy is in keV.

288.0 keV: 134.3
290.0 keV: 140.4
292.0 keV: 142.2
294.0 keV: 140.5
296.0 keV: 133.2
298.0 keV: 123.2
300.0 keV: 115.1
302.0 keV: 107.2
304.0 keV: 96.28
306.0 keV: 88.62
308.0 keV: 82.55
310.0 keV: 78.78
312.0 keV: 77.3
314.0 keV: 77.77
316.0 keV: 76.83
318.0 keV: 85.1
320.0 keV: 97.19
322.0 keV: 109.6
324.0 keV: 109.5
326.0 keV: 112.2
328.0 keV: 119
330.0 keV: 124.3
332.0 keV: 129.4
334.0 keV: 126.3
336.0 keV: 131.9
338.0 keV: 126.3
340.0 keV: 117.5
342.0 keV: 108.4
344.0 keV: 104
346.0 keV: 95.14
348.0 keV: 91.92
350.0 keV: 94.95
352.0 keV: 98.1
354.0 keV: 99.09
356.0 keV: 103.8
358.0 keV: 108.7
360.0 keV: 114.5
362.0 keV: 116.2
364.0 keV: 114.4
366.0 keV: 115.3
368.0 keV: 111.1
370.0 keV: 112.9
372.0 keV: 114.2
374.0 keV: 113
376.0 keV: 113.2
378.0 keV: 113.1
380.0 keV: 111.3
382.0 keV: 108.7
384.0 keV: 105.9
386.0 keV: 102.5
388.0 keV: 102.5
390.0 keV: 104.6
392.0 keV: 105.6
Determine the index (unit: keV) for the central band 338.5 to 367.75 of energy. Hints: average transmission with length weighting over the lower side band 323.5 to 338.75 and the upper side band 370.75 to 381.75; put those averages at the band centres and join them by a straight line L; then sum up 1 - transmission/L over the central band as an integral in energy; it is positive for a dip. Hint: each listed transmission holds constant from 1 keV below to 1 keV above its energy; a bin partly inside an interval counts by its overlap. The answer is 2.83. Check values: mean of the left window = 123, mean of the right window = 113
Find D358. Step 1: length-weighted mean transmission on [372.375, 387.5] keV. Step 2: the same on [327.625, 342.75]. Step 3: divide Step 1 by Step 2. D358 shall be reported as 0.89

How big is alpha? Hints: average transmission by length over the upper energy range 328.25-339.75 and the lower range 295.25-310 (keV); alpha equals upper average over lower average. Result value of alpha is 1.21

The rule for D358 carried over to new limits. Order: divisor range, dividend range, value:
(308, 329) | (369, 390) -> 1.17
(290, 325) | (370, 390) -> 1.06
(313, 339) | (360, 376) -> 1.04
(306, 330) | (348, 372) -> 1.14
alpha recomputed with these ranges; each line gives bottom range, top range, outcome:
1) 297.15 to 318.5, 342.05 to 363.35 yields 1.12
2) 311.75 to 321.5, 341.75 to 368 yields 1.24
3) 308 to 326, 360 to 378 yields 1.27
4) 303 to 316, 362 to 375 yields 1.37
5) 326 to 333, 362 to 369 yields 0.93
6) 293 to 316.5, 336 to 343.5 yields 1.18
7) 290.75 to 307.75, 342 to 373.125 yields 0.91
